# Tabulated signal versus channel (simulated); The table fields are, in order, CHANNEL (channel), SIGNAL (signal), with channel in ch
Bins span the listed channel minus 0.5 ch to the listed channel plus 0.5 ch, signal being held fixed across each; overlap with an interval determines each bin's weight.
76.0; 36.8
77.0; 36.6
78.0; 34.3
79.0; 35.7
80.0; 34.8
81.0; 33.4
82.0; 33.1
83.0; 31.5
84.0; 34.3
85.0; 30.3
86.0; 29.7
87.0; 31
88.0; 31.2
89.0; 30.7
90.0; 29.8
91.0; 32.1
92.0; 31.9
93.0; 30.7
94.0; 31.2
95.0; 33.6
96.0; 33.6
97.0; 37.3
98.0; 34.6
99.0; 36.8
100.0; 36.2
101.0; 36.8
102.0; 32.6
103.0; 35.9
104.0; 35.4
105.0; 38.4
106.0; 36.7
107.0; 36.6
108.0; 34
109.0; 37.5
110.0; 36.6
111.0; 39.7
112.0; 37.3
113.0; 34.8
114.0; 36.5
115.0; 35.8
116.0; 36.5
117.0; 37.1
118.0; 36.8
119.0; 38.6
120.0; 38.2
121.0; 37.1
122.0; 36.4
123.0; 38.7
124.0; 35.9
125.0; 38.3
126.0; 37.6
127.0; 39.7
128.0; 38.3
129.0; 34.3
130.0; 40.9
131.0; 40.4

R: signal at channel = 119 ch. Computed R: 38.6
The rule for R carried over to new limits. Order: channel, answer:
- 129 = 34.3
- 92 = 31.9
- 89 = 30.7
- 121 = 37.1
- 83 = 31.5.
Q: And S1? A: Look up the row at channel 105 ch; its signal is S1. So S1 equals 38.4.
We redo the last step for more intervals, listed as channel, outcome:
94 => 31.2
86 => 29.7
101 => 36.8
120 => 38.2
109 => 37.5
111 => 39.7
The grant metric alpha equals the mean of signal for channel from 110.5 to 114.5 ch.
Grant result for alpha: 37.1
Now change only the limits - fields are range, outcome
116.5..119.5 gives 37.5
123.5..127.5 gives 37.9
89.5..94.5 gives 31.1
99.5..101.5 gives 36.5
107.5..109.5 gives 35.8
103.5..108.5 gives 36.2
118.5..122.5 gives 37.6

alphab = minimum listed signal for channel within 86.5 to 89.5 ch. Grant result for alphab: 30.7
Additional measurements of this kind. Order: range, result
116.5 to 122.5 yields 36.4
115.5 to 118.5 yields 36.5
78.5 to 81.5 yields 33.4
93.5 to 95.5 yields 31.2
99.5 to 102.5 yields 32.6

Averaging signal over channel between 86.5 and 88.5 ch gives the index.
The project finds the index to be 31.1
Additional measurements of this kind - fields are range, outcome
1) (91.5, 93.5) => 31.3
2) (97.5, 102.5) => 35.4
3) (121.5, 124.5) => 37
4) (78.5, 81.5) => 34.6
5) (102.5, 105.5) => 36.6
